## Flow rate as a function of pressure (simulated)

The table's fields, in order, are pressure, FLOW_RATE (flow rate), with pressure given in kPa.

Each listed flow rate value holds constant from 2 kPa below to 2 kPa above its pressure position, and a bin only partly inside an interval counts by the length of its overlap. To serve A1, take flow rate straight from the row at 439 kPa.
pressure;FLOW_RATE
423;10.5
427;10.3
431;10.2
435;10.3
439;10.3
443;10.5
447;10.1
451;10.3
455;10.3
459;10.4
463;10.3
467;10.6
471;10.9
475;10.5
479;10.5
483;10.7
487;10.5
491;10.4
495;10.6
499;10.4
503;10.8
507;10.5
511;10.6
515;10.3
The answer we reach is 10.3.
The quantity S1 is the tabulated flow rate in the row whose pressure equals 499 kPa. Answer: 10.4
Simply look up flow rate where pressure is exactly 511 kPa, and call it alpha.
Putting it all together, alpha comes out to 10.6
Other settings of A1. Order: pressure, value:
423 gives 10.5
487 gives 10.5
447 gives 10.1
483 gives 10.7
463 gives 10.3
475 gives 10.5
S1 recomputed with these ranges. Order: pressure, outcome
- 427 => 10.3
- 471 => 10.9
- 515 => 10.3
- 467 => 10.6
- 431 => 10.2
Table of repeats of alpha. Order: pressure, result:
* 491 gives 10.4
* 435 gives 10.3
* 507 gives 10.5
